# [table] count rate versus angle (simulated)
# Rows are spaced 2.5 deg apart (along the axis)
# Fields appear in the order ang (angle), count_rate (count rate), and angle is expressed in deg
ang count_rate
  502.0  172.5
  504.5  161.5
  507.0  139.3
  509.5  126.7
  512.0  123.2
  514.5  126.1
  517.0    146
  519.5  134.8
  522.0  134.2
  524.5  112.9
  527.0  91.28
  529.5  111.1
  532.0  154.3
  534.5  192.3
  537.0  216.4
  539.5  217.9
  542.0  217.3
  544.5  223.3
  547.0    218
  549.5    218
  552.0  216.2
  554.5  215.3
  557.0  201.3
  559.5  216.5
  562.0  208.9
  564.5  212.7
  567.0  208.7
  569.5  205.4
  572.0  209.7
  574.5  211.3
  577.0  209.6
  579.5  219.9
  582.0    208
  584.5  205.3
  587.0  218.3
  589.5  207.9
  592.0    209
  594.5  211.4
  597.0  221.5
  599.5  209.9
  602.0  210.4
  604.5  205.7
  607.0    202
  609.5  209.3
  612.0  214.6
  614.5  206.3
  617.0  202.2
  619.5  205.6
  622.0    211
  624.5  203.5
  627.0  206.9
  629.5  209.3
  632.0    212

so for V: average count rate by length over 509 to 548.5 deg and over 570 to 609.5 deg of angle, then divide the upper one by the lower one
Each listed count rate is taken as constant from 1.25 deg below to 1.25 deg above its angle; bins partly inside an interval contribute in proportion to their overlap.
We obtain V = 1.31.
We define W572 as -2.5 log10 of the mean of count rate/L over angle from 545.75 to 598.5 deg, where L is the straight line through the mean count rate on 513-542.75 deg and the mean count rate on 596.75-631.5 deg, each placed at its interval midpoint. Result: -0.17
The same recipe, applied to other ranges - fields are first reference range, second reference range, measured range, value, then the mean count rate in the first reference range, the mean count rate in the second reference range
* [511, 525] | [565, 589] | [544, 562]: -0.21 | 131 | 211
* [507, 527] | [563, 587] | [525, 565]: -0.15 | 127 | 210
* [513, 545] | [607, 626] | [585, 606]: -0.09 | 158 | 207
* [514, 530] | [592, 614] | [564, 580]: -0.19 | 123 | 210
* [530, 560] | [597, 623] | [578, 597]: -0.02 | 206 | 208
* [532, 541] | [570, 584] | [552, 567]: -0.02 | 202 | 211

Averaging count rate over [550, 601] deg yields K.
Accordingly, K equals 211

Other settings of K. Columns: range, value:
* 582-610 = 210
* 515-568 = 183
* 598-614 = 209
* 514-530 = 123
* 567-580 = 210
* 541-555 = 218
